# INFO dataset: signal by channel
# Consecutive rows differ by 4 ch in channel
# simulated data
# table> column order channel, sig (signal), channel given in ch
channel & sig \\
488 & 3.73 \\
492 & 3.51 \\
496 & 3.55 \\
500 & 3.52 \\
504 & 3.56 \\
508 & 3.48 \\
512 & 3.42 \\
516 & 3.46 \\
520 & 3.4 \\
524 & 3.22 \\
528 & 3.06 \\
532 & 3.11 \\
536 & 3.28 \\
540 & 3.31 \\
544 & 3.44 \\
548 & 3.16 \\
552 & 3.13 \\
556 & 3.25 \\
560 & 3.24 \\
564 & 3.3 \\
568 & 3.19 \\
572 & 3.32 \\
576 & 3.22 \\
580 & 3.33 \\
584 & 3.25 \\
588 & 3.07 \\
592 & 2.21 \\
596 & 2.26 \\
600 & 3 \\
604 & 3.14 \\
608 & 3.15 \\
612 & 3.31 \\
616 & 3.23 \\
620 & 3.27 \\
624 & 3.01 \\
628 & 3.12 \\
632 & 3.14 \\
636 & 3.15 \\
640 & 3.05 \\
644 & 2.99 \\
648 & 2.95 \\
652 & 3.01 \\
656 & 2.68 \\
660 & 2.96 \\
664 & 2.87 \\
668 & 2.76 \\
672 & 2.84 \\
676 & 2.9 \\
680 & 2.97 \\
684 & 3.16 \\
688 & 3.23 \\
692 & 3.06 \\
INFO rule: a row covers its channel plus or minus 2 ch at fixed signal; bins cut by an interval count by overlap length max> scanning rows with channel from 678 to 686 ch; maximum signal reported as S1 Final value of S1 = 3.16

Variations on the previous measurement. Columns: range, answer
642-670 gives 3.01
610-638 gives 3.31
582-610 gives 3.25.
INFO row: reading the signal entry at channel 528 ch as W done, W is 3.06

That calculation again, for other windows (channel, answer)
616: 3.23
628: 3.12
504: 3.56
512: 3.42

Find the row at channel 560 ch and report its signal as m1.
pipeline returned 3.24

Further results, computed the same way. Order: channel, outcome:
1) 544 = 3.44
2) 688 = 3.23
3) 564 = 3.3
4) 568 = 3.19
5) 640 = 3.05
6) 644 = 2.99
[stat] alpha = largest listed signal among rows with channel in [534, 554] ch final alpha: 3.44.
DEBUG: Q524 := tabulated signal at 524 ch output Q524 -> 3.22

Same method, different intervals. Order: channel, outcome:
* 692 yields 3.06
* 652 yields 3.01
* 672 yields 2.84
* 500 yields 3.52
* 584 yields 3.25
